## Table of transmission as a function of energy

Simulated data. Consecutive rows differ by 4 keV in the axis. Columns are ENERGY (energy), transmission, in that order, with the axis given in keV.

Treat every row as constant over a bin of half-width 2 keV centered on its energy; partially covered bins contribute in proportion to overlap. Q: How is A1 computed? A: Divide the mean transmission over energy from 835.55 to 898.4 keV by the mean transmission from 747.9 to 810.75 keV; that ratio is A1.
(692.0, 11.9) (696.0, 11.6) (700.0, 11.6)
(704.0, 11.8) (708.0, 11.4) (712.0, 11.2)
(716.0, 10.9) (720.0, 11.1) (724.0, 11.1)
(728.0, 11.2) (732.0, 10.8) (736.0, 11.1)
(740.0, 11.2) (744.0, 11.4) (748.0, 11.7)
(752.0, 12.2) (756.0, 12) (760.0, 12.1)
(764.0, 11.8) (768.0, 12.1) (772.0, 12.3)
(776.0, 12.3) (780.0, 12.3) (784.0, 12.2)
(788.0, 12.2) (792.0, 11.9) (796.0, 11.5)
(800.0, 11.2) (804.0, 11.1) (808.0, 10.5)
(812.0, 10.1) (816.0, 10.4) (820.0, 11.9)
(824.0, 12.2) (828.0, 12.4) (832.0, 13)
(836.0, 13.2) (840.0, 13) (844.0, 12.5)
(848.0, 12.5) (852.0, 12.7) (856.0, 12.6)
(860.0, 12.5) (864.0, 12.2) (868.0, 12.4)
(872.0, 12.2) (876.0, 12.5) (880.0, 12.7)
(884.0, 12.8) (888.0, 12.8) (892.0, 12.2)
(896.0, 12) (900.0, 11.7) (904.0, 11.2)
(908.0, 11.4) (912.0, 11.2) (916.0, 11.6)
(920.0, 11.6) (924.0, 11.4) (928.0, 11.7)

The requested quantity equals 1.06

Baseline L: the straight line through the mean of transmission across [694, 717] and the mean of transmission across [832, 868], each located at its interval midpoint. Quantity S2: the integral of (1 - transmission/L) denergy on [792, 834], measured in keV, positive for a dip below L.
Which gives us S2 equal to 3.0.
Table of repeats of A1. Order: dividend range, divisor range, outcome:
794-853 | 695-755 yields 1.04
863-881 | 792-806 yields 1.09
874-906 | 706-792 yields 1.05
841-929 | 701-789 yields 1.04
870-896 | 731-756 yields 1.09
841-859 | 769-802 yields 1.05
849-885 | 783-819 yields 1.11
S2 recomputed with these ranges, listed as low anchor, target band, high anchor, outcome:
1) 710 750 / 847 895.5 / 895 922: -4.46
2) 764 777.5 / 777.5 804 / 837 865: 0.96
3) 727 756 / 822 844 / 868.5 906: -1.47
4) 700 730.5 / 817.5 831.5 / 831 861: 0.35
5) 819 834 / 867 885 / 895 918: -1.02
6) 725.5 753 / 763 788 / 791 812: -2.20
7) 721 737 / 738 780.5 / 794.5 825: -3.36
